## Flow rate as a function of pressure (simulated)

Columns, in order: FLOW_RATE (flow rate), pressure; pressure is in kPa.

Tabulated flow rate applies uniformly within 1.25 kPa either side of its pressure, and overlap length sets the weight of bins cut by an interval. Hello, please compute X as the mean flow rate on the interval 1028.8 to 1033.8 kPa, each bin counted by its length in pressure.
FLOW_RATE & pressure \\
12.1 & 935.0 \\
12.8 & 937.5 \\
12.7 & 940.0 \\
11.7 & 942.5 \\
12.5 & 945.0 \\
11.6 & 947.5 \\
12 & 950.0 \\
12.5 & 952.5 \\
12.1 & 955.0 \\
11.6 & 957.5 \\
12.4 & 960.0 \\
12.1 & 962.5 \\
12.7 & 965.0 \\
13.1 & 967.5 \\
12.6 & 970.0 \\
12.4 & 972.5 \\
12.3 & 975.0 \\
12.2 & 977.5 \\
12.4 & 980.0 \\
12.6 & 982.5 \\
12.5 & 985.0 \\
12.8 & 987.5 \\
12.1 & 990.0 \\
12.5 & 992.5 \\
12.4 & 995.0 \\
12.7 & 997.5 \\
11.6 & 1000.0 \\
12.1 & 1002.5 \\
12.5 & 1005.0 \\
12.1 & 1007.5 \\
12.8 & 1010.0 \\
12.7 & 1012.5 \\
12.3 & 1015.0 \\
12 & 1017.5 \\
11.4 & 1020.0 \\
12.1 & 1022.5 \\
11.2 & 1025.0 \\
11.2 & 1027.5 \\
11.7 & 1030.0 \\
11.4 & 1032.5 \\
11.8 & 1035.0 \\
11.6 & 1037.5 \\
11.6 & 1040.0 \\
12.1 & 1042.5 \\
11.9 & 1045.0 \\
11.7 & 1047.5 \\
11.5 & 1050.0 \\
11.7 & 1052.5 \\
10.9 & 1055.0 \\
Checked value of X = 11.6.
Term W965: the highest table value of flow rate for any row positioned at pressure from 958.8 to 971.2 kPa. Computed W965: 13.1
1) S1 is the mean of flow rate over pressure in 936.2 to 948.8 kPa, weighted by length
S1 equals 12.3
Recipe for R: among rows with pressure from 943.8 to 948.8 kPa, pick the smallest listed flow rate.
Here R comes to 11.6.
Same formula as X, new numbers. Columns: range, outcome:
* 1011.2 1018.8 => 12.3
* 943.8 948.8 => 12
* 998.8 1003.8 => 11.9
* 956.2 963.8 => 12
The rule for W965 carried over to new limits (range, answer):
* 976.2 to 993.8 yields 12.8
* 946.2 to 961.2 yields 12.5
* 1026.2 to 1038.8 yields 11.8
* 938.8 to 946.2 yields 12.7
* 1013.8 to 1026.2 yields 12.3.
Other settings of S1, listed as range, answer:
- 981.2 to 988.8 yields 12.6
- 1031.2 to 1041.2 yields 11.6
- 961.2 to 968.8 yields 12.6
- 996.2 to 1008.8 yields 12.2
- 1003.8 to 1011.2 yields 12.5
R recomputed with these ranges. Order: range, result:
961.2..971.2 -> 12.1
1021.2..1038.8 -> 11.2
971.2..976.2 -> 12.3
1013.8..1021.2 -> 11.4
